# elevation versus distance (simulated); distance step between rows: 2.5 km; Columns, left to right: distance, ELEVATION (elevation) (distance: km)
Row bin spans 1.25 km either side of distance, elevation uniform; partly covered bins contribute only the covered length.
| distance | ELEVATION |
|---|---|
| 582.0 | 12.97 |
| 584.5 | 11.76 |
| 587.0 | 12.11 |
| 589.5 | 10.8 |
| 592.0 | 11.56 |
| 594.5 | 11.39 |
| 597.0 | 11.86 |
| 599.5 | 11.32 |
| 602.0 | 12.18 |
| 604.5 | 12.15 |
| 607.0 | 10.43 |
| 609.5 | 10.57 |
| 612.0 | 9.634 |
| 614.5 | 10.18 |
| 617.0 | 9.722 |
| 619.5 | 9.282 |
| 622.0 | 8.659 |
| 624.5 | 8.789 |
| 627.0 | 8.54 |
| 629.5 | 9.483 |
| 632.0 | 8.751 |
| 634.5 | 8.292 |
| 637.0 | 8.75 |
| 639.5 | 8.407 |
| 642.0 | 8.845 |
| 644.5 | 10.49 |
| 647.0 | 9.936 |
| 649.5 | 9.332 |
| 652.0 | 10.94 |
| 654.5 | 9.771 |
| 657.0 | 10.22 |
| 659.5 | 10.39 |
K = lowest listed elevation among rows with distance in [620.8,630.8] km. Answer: 8.54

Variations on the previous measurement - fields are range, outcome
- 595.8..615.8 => 9.634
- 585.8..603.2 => 10.8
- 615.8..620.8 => 9.282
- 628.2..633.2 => 8.751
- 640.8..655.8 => 8.845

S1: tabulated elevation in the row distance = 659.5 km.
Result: 10.39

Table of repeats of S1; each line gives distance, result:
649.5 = 9.332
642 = 8.845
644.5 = 10.49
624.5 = 8.789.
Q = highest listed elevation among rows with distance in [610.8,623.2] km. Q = 10.18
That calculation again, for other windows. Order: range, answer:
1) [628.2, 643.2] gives 9.483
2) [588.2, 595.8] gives 11.56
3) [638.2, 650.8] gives 10.49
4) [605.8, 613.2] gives 10.57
